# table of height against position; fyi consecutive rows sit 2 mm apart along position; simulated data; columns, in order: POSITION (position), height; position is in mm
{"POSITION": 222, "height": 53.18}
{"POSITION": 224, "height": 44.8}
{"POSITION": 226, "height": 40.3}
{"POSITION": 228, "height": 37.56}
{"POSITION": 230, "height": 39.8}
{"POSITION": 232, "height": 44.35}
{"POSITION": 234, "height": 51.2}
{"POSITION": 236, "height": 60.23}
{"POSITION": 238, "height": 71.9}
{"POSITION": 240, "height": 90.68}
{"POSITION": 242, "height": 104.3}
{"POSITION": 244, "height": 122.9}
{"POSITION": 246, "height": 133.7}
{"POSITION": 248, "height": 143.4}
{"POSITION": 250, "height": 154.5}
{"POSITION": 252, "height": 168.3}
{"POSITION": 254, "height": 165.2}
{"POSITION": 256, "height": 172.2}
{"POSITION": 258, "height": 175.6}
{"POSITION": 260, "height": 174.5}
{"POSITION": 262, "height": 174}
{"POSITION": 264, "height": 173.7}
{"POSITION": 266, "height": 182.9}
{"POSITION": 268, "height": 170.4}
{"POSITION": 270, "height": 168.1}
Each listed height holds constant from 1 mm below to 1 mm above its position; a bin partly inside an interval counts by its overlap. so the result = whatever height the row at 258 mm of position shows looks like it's 175.6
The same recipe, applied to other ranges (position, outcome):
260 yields 174.5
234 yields 51.2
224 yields 44.8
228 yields 37.56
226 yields 40.3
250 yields 154.5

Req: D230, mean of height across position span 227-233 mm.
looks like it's 40.6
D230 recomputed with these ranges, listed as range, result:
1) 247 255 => 158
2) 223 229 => 40.9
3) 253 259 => 171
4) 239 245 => 106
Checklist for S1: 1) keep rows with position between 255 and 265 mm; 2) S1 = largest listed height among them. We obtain 175.6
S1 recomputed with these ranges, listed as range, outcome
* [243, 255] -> 168.3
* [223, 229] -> 44.8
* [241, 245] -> 122.9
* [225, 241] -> 90.68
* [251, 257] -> 172.2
